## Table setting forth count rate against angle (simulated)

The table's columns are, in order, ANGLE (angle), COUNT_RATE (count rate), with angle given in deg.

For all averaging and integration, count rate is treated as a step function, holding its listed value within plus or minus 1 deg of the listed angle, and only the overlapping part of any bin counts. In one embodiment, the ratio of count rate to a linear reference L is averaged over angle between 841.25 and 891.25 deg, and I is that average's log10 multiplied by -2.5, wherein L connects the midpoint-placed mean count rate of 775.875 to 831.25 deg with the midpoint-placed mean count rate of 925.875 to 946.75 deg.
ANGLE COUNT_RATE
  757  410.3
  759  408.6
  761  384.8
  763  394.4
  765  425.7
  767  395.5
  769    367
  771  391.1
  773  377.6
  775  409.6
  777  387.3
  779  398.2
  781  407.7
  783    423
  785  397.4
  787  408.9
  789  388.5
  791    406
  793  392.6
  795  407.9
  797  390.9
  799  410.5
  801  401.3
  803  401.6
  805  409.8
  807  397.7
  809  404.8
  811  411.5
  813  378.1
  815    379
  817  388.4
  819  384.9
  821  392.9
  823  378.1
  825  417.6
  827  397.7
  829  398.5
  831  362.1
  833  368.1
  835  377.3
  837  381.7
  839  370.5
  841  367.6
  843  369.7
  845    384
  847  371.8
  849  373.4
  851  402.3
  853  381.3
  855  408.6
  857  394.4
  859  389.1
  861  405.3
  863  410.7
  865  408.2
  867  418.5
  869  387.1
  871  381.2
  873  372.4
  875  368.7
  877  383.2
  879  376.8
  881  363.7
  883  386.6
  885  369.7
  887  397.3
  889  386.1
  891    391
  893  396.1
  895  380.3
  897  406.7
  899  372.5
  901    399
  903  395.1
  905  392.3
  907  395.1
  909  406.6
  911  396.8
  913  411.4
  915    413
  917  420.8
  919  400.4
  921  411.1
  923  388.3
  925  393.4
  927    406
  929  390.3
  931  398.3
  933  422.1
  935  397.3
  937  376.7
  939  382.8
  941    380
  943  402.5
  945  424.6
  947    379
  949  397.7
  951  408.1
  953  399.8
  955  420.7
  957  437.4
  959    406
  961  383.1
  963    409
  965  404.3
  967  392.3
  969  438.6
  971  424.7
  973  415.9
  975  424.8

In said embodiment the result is 0.03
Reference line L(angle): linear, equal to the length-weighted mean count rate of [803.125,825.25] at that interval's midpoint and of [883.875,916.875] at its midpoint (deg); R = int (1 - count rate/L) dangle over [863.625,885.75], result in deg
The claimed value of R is 0.6 deg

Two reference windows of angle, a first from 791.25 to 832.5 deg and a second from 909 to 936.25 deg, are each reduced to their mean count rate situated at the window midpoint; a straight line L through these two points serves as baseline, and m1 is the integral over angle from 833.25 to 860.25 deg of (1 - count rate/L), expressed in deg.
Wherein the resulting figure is 1.1 deg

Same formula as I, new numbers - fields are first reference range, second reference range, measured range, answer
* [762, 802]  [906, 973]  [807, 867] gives 0.03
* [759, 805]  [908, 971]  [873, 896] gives 0.06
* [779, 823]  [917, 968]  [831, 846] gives 0.07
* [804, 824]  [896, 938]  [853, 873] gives -0.01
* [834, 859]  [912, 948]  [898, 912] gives 0.00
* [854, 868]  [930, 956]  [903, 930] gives 0.00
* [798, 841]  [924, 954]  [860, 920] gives 0.00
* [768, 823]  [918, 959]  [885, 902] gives 0.03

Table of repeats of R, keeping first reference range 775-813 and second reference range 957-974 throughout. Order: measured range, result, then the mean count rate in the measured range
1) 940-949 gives 0.3 deg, 397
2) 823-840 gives 0.8 deg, 384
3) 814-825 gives 0.4 deg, 388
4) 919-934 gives 0.3 deg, 401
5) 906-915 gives 0.1 deg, 404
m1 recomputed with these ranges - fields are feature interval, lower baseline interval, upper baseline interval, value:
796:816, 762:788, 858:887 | -0.2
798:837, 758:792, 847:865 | 0.4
